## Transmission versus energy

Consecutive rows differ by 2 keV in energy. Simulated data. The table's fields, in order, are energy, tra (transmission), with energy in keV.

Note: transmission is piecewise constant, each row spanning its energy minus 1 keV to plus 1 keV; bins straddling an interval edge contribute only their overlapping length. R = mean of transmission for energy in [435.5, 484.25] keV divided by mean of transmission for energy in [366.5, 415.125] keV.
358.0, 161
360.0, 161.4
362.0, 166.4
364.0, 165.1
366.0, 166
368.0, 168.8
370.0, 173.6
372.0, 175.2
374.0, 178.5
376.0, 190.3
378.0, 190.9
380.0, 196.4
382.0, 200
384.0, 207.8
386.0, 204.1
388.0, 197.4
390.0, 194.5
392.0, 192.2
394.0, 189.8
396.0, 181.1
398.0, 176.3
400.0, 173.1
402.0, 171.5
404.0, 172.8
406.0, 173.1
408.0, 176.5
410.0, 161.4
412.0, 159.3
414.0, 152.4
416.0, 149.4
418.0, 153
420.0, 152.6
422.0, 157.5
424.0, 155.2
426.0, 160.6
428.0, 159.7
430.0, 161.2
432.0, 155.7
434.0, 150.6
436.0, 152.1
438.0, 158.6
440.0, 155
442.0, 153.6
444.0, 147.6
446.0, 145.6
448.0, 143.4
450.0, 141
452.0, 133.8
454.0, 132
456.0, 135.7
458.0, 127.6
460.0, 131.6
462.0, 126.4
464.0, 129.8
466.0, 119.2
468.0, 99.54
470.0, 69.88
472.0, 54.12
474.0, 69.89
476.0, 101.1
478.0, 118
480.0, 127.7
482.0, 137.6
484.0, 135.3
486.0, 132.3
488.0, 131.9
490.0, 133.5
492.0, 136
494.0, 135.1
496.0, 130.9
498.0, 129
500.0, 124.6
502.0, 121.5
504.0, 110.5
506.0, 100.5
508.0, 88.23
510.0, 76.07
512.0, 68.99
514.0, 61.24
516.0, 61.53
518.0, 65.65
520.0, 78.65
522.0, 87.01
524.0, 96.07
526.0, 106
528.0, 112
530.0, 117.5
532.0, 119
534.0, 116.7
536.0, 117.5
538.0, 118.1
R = 0.69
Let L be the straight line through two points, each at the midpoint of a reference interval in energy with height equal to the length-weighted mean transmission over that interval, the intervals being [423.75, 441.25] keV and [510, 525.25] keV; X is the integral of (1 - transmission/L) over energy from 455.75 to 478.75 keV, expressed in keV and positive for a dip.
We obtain 3.3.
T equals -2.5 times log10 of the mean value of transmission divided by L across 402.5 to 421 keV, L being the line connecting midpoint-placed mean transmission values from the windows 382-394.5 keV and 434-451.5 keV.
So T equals 0.10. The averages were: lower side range 198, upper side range 149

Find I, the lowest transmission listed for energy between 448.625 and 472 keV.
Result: 54.12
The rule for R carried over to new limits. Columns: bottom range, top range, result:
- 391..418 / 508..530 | 0.49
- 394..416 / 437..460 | 0.84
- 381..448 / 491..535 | 0.61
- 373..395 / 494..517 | 0.51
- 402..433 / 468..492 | 0.69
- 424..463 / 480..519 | 0.75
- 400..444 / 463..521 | 0.66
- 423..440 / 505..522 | 0.48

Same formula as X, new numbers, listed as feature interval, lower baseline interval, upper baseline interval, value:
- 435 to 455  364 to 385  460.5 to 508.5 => -0.9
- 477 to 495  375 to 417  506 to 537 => -2.3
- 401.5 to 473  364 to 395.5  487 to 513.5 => 4.4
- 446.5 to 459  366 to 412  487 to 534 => 0.5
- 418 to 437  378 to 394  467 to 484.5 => -0.4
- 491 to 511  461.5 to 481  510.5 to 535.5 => -4.1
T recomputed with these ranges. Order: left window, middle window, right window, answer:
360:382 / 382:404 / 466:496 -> -0.15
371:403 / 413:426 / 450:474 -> 0.01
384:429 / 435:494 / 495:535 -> 0.05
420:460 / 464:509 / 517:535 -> 0.06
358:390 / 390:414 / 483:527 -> -0.06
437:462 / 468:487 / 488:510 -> 0.22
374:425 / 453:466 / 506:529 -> 0.00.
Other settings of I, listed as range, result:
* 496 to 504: 110.5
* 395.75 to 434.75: 149.4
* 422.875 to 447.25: 145.6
